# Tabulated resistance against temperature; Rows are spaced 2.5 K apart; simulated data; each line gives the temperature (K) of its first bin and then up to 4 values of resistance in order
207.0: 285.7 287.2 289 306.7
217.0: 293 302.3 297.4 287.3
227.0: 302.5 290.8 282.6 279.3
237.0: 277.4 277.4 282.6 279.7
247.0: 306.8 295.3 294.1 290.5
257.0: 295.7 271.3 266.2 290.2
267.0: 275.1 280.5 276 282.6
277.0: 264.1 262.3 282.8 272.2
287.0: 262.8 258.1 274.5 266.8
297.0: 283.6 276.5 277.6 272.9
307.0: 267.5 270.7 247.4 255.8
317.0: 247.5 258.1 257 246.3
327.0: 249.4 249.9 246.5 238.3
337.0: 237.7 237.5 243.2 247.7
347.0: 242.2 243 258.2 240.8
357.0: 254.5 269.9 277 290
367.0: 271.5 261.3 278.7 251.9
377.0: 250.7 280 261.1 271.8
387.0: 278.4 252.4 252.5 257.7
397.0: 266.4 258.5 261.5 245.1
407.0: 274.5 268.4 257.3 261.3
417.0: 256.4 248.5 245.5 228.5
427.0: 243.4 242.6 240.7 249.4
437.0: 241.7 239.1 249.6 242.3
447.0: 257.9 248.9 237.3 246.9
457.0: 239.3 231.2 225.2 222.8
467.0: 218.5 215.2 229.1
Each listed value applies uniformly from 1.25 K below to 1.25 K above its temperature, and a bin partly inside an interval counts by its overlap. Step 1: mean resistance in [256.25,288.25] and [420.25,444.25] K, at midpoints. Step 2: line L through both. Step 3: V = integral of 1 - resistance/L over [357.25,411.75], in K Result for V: -2.8 K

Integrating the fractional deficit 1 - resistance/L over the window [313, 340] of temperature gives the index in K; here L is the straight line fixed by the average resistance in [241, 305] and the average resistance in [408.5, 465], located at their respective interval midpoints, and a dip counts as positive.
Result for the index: 1.98 K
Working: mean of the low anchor 279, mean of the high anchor 245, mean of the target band 248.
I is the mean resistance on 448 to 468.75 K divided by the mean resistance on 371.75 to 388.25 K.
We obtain 0.88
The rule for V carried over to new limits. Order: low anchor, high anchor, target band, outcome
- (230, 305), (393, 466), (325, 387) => 1.18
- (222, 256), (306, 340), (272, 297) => -0.23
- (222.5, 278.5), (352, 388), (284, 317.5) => 1.18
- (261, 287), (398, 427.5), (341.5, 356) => 0.97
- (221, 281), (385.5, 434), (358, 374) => -0.65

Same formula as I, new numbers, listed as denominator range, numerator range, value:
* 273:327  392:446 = 0.95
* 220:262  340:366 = 0.89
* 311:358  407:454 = 1.00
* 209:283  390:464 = 0.87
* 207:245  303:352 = 0.87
